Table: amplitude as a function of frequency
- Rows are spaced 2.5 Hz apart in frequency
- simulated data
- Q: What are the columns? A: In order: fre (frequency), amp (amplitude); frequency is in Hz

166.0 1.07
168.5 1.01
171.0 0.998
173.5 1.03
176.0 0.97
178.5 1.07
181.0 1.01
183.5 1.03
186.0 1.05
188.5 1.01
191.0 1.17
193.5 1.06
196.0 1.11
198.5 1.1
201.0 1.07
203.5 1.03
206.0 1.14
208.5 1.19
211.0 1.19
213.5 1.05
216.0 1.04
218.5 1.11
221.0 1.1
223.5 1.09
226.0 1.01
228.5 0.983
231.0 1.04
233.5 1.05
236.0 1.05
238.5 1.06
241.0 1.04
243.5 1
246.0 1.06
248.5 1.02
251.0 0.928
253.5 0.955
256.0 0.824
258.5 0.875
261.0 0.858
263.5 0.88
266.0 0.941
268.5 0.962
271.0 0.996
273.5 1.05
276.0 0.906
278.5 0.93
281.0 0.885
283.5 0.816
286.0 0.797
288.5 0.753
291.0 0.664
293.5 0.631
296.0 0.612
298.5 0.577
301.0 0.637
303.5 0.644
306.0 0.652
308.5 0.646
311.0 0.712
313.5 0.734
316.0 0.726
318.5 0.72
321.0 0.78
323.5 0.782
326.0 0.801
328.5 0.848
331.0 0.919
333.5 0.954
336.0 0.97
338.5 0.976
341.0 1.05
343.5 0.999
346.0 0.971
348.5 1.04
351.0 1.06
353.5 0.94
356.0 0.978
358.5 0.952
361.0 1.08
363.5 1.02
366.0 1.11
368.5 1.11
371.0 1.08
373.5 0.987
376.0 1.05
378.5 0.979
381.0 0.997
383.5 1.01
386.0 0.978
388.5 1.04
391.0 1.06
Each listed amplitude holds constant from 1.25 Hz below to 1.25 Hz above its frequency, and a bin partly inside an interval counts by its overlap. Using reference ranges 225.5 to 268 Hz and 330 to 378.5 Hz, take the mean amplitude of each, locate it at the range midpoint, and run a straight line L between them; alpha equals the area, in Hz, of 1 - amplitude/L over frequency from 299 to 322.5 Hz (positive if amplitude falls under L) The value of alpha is 7.2 Hz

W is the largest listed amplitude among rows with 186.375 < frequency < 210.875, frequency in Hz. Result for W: 1.19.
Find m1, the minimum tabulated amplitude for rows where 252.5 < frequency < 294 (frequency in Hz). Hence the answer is 0.631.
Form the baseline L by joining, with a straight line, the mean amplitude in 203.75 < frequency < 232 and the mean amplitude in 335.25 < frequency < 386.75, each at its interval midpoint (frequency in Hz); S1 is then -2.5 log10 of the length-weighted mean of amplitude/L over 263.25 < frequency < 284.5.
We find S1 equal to 0.136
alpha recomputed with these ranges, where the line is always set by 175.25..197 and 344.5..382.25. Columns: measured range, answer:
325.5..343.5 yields 1.53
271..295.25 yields 4.85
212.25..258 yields 1.13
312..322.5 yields 2.96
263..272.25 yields 0.80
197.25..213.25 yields -0.98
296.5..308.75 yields 4.80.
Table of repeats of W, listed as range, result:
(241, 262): 1.06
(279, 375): 1.11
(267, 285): 1.05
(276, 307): 0.93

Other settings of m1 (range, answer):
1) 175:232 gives 0.97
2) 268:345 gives 0.577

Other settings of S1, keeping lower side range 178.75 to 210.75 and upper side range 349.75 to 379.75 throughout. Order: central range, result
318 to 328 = 0.31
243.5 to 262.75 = 0.14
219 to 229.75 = 0.02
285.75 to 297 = 0.47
